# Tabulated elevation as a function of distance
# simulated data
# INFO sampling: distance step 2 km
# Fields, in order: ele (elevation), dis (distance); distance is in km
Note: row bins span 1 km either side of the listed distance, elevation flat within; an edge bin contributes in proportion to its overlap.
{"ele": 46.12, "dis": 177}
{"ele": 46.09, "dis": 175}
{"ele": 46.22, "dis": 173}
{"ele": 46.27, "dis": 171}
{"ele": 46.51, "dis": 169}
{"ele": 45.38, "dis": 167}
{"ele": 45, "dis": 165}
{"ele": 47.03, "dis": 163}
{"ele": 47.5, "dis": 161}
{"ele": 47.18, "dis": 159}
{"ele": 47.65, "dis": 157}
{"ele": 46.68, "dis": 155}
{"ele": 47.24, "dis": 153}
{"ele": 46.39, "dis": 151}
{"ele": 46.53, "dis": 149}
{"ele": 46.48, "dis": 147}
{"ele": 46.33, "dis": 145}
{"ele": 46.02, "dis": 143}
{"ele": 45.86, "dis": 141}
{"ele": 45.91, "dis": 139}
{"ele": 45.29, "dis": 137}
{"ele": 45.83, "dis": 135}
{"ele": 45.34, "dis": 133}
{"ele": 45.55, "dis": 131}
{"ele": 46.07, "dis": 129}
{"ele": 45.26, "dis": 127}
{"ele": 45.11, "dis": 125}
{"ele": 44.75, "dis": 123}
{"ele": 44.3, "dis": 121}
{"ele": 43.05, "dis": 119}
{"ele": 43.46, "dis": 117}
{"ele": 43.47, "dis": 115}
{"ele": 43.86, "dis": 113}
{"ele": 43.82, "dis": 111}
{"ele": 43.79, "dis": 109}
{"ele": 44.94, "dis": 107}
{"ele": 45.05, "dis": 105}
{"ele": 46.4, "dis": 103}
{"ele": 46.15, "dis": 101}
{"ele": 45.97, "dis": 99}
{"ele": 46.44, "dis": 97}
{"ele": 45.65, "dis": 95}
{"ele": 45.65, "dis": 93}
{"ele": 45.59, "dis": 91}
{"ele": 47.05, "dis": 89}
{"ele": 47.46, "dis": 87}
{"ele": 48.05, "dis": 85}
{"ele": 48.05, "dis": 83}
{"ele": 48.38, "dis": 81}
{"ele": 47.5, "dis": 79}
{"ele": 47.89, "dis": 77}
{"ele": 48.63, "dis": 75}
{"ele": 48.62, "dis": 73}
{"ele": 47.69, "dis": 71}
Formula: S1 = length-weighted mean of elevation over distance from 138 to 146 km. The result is 46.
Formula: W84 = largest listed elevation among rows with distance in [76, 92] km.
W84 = 48.38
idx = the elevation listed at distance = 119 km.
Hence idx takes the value 43.05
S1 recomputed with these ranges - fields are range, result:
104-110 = 44.6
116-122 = 43.6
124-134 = 45.5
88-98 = 46.1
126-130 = 45.7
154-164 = 47.2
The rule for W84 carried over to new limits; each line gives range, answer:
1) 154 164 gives 47.65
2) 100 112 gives 46.4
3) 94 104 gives 46.44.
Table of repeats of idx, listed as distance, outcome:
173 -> 46.22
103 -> 46.4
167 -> 45.38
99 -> 45.97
